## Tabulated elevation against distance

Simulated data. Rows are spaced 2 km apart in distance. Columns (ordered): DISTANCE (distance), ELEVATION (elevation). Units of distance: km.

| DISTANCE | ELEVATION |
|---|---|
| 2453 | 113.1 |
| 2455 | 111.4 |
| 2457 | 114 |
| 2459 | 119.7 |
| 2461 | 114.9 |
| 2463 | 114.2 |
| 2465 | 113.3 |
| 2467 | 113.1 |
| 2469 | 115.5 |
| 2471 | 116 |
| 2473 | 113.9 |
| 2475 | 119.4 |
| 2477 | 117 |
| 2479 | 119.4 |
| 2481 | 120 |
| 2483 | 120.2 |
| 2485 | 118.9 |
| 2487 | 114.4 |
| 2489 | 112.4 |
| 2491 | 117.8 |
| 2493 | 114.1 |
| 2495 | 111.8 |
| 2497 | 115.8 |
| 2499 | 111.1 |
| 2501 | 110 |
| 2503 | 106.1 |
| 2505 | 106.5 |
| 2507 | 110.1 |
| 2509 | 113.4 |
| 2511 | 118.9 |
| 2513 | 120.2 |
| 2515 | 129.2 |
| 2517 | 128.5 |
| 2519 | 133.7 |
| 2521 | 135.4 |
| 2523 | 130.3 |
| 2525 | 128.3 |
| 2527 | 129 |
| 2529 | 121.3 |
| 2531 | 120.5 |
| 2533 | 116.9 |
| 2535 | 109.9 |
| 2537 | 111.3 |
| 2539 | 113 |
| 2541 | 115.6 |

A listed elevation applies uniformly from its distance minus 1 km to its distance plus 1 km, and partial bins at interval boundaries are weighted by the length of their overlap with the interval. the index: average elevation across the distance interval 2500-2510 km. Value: 109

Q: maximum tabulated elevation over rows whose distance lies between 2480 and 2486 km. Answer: 120.2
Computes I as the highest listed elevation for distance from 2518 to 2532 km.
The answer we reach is 135.4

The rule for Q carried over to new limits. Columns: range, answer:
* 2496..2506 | 115.8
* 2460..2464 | 114.9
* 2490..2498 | 117.8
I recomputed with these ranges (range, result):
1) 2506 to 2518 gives 129.2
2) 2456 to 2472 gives 119.7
